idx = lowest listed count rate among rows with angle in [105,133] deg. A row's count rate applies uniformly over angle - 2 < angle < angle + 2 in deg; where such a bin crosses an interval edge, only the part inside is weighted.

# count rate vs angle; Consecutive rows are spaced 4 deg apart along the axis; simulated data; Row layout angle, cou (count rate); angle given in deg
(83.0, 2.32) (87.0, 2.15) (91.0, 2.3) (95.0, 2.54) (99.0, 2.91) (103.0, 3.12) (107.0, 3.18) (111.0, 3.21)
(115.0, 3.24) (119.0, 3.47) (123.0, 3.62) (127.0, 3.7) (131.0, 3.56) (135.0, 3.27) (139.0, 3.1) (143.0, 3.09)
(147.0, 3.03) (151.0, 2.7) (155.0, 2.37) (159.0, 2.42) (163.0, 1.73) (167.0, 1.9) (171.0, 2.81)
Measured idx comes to 3.18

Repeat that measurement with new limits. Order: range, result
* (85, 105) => 2.15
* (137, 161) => 2.37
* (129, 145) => 3.09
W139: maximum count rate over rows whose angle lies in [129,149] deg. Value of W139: 3.56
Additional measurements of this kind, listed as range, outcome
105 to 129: 3.7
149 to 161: 2.7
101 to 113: 3.21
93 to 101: 2.91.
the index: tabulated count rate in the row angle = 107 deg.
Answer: 3.18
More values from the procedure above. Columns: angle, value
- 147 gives 3.03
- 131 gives 3.56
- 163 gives 1.73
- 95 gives 2.54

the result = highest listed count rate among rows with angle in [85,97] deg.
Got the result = 2.54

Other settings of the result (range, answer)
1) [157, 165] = 2.42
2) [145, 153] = 3.03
